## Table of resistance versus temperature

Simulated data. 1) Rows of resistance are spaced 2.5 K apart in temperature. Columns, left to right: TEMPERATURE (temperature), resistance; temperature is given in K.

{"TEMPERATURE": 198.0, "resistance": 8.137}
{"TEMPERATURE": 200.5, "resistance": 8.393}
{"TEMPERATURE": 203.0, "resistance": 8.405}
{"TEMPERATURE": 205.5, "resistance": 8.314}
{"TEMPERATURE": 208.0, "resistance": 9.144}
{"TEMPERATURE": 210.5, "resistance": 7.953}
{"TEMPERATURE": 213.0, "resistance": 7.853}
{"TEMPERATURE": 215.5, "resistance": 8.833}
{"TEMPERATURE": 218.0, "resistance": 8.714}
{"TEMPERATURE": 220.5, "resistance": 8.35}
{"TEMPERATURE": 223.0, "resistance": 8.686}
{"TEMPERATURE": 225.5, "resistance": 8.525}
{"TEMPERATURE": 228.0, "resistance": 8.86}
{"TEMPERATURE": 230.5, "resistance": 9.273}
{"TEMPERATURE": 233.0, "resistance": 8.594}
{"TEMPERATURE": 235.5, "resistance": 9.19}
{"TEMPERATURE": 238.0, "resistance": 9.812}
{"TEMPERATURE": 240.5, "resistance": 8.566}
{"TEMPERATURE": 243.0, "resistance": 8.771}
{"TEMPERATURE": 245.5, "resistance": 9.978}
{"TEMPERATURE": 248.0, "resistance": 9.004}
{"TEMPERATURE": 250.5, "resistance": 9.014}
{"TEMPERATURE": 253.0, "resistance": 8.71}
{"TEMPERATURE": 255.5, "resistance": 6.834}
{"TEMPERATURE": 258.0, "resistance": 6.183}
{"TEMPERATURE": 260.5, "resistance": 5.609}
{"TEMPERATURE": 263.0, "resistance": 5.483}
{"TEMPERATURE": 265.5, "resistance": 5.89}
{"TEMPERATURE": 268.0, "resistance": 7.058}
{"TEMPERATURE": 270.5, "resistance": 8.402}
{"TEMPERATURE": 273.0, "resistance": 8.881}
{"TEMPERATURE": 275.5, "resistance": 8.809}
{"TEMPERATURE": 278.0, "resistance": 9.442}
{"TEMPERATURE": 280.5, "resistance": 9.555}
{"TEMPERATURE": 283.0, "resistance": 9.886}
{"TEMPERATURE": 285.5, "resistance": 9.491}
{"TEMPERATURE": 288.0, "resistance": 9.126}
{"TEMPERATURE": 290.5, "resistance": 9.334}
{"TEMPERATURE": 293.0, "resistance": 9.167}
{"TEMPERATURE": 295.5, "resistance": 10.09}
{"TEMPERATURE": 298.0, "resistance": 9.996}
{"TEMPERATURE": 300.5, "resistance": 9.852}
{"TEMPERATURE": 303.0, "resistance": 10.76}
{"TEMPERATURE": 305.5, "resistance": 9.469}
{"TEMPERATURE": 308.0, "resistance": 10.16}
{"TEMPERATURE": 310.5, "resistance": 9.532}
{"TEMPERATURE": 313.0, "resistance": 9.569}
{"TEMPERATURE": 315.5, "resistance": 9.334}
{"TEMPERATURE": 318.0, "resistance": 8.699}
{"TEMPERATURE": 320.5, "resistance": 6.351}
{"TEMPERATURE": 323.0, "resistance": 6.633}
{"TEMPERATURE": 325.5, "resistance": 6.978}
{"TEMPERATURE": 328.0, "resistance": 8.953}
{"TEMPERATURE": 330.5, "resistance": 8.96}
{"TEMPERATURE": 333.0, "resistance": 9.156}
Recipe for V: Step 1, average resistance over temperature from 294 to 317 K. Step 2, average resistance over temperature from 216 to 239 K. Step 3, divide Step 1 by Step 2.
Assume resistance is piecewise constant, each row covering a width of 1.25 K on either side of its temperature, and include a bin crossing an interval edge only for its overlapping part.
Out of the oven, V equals 1.1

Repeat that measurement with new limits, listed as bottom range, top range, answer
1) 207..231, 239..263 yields 0.93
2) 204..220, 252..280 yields 0.88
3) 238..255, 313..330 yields 0.89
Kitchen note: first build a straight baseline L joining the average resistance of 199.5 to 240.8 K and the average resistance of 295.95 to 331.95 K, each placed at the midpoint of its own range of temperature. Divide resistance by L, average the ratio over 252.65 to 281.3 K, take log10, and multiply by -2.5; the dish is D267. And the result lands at 0.176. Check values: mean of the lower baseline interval 8.68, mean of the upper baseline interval 8.97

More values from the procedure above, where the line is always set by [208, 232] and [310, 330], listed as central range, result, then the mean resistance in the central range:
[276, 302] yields -0.15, 9.58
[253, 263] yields 0.30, 6.43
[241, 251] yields -0.08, 9.16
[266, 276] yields 0.04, 8.07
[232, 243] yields -0.06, 9.02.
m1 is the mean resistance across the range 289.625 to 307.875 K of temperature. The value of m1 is 9.84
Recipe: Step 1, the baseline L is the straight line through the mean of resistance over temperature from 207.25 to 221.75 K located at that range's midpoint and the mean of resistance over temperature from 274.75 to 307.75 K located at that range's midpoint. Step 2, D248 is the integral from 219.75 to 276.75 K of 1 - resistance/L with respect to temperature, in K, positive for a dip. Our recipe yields 4.8 K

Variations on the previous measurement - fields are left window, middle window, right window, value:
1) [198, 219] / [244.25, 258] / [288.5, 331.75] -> 0.33 K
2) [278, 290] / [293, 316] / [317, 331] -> -3.45 K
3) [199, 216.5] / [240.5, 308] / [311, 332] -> -2.96 K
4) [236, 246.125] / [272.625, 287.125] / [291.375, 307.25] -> 0.45 K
